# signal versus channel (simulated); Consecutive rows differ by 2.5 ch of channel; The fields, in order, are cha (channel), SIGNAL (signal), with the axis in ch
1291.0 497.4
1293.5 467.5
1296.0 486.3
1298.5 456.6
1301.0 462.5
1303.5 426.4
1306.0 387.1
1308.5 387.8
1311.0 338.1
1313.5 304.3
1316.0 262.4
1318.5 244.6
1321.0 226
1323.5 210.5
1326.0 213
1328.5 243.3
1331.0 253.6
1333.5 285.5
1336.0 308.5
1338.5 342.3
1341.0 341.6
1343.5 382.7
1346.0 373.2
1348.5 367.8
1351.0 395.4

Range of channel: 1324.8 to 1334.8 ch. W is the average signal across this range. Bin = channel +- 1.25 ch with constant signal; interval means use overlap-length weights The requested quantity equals 249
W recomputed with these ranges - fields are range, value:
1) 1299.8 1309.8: 415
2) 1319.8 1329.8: 223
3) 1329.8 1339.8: 298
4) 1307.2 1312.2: 363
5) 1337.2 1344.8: 355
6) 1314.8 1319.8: 253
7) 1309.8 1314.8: 320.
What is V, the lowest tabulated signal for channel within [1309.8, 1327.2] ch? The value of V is 210.5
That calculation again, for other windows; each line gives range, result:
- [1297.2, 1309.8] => 387.1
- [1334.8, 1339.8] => 308.5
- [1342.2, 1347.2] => 373.2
